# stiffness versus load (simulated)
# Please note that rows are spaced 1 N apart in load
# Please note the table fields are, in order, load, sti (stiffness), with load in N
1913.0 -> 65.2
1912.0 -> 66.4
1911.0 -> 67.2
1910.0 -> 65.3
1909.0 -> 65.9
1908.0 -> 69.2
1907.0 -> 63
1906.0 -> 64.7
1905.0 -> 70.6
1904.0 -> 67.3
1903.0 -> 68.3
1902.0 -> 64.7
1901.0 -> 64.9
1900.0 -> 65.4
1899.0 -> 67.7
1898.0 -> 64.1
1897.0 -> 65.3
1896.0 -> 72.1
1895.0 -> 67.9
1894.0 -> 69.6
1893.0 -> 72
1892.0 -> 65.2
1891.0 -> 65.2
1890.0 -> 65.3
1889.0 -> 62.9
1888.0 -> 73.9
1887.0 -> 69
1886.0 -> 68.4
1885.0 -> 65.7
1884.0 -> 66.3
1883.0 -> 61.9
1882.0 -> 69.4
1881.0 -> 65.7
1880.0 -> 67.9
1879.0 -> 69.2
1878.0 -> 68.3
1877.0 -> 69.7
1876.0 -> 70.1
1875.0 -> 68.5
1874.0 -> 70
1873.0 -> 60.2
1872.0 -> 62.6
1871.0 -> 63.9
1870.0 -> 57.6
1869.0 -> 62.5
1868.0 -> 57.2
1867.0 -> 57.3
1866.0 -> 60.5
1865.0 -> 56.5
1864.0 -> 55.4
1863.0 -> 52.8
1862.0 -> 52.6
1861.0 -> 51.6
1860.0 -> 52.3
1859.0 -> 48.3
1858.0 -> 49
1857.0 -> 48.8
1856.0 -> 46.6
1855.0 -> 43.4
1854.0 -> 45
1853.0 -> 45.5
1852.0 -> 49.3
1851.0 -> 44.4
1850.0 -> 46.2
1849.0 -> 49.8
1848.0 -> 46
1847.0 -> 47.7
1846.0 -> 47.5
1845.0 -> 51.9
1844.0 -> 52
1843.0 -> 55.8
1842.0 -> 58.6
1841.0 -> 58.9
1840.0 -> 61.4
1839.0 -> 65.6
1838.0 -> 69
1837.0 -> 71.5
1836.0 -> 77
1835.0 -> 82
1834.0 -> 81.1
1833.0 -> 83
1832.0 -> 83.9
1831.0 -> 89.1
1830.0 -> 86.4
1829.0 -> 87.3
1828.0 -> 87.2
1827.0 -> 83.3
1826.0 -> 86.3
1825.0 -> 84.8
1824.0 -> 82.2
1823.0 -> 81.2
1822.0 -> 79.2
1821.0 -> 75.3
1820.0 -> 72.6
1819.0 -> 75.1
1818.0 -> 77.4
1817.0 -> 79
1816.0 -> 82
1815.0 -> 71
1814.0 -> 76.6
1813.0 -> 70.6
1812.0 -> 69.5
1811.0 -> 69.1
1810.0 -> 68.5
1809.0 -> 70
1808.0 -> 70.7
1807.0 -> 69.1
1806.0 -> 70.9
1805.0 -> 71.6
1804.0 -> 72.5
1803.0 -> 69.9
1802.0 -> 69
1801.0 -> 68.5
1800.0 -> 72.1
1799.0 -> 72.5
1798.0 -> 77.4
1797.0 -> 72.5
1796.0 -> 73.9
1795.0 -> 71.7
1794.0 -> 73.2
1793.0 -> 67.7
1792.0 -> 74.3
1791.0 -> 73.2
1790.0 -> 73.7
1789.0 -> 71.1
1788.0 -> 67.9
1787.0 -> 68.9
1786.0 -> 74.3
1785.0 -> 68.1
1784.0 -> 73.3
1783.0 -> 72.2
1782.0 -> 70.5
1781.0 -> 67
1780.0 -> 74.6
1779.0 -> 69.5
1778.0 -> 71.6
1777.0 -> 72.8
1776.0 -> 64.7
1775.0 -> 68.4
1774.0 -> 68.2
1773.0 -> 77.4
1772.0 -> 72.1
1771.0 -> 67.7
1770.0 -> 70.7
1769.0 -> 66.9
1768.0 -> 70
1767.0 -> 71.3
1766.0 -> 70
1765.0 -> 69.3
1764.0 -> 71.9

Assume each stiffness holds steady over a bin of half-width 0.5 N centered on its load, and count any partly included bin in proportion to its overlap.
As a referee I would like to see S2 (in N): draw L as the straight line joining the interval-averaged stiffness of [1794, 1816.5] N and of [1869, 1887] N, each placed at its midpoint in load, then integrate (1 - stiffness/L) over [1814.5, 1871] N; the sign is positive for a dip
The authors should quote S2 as 3.9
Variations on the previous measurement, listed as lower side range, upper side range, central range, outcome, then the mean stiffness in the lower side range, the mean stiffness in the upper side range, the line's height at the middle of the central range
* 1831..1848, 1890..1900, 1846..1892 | 5.7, 65.6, 67.4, 66.6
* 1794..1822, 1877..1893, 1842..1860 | 5.5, 72.7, 67.2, 69.6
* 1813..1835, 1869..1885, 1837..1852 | 4.2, 80.9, 66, 75.1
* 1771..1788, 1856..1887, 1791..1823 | -2.4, 70.7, 60.9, 67.8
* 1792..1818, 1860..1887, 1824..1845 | -2.0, 72.1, 62.7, 68.1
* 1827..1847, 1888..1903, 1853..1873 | 4.4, 70.7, 66.9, 69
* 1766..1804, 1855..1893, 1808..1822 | -1.2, 71.1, 61.5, 67.8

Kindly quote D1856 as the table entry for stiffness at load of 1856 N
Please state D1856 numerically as 46.6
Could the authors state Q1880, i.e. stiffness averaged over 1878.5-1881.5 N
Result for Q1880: 67.6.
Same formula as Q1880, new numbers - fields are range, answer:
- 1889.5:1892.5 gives 65.2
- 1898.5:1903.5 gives 66.2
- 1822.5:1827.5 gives 83.6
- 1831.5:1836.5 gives 81.4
